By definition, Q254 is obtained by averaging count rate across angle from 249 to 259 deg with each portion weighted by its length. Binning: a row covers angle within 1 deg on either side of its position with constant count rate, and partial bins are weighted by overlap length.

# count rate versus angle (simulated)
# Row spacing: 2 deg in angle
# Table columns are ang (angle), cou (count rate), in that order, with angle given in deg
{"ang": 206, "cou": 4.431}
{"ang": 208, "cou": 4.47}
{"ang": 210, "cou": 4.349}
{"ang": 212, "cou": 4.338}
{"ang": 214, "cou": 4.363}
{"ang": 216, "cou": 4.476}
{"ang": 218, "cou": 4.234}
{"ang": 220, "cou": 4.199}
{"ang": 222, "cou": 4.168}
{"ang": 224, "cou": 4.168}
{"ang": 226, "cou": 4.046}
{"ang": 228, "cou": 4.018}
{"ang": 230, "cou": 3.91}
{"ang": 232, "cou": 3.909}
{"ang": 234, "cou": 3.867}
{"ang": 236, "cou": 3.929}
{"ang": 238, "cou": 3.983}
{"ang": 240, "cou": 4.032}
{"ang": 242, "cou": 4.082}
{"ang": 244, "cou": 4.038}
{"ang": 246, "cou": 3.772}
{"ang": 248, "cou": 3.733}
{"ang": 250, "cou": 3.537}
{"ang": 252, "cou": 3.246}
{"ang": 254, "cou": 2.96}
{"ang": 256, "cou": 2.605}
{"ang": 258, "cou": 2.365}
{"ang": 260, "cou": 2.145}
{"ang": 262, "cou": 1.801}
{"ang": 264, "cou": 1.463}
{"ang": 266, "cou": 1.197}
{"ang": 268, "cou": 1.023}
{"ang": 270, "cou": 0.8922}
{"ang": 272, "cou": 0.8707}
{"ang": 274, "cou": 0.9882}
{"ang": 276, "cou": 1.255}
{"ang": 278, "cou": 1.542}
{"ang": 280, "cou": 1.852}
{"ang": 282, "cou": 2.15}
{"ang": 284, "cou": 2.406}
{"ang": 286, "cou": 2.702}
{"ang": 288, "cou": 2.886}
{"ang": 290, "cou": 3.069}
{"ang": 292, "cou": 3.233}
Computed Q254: 2.94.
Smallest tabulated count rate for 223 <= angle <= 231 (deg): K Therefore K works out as 3.91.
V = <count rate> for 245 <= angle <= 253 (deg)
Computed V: 3.57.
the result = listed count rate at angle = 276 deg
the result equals 1.255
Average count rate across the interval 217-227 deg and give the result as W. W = 4.16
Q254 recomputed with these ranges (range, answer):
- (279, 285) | 2.14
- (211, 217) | 4.39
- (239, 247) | 3.98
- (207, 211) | 4.41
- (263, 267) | 1.33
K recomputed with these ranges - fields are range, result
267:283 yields 0.8707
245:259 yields 2.365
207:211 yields 4.349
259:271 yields 0.8922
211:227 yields 4.046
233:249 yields 3.733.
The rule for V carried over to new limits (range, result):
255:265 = 2.08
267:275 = 0.944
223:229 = 4.08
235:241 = 3.98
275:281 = 1.55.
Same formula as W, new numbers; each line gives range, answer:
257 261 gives 2.25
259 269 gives 1.53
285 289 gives 2.79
